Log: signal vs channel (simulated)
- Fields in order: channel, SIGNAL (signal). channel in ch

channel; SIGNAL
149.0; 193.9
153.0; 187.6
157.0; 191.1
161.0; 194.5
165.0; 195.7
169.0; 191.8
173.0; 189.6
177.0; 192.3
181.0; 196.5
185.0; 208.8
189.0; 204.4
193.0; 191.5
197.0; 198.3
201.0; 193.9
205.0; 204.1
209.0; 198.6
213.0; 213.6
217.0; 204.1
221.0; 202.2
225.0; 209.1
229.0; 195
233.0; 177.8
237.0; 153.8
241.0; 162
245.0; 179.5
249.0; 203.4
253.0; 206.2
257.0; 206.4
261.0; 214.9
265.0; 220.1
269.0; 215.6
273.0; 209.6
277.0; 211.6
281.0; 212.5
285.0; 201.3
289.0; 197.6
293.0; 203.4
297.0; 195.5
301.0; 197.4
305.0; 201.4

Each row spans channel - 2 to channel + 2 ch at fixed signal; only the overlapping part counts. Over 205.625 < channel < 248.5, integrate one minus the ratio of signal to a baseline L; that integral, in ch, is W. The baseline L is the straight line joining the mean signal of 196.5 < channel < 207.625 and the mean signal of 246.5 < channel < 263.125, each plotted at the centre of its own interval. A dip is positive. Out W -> 2.5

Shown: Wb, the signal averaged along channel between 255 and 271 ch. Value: 214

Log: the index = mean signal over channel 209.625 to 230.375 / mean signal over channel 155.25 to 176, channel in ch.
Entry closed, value 1.06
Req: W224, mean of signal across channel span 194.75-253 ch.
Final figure 193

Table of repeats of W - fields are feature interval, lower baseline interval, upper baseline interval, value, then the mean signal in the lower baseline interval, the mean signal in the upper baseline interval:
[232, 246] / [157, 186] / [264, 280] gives 2.7 ch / 195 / 214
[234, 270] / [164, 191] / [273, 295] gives 1.5 ch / 197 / 206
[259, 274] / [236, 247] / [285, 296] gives -2.6 ch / 166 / 200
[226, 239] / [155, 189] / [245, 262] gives 1.5 ch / 196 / 204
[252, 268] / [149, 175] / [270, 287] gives -0.5 ch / 192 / 209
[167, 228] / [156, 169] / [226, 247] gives -5.0 ch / 194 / 175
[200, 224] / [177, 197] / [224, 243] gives -2.0 ch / 199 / 178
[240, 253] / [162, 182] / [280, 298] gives 0.8 ch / 193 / 202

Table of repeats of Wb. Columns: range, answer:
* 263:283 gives 214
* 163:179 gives 192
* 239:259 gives 192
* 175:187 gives 199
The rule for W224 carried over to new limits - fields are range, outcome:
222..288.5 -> 199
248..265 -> 209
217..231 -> 202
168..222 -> 199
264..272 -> 217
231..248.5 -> 171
